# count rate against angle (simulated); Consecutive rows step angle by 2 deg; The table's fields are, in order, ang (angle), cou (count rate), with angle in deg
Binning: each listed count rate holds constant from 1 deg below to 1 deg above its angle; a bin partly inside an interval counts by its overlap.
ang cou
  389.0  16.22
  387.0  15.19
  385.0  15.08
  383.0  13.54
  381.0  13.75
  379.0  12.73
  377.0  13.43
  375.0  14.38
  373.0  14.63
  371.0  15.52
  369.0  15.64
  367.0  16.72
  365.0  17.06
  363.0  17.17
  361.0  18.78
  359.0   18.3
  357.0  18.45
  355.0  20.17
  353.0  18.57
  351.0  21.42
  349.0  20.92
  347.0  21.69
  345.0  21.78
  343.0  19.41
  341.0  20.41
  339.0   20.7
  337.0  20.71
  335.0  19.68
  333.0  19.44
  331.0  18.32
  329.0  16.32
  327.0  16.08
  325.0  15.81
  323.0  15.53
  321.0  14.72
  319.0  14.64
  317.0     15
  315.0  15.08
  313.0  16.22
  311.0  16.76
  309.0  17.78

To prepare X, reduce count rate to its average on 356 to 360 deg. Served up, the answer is 18.4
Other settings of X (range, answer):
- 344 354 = 20.9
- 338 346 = 20.6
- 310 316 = 16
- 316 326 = 15.1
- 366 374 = 15.6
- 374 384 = 13.6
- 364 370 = 16.5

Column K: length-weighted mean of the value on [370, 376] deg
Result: 14.8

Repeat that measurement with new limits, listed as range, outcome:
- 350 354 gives 20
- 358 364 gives 18.1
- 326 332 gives 16.9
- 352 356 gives 19.4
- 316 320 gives 14.8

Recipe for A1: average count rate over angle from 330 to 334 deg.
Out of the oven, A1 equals 18.9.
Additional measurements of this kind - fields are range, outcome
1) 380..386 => 14.1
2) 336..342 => 20.6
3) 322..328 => 15.8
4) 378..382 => 13.2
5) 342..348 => 21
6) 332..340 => 20.1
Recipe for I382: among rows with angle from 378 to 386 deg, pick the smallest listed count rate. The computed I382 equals 12.73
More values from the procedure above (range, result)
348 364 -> 17.17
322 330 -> 15.53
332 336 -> 19.44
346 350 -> 20.92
